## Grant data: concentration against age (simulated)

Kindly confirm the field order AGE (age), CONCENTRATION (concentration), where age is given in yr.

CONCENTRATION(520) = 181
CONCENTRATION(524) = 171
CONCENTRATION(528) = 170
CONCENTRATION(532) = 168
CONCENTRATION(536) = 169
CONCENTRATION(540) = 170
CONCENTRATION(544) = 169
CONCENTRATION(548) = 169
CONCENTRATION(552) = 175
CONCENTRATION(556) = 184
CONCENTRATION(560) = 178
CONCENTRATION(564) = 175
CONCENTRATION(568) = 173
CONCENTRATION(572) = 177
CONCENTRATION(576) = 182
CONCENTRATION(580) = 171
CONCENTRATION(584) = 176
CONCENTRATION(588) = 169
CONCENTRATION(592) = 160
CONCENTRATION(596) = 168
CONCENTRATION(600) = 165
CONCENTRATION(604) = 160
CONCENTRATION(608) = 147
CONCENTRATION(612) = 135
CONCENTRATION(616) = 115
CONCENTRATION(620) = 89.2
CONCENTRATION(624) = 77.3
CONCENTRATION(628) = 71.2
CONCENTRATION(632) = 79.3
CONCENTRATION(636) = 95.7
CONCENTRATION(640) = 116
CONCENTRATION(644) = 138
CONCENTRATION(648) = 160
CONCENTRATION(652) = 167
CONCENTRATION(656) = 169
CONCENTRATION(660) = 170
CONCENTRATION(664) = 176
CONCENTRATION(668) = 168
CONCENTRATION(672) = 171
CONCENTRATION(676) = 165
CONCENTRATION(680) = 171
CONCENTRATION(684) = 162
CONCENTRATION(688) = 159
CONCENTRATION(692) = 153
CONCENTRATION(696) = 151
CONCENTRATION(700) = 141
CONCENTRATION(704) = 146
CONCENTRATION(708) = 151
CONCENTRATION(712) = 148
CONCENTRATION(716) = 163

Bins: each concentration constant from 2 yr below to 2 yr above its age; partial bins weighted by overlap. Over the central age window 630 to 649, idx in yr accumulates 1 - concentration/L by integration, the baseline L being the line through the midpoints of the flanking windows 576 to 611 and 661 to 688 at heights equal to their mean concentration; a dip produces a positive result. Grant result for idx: 5.8 yr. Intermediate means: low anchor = 165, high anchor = 168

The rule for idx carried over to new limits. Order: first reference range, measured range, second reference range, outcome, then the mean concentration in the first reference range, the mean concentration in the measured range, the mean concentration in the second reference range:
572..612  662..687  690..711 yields -2.62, 165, 168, 148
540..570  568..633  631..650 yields 2.37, 174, 142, 120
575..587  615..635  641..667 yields 9.78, 175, 85.4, 162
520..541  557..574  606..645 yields -3.42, 171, 176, 106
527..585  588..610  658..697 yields 1.27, 174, 161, 165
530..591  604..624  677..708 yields 5.43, 173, 121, 155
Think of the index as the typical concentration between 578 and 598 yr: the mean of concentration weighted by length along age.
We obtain 169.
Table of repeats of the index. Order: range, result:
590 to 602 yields 164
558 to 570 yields 175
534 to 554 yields 170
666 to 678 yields 168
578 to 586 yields 174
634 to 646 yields 117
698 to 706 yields 144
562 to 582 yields 176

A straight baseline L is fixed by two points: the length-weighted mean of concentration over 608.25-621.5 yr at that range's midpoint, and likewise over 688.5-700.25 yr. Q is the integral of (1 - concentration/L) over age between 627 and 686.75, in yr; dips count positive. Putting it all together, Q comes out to -4.4 yr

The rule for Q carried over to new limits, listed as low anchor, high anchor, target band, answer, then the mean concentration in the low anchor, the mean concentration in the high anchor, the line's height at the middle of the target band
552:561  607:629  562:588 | -3.0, 180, 105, 158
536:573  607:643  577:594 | -3.2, 174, 103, 143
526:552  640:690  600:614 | 1.4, 170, 163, 166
